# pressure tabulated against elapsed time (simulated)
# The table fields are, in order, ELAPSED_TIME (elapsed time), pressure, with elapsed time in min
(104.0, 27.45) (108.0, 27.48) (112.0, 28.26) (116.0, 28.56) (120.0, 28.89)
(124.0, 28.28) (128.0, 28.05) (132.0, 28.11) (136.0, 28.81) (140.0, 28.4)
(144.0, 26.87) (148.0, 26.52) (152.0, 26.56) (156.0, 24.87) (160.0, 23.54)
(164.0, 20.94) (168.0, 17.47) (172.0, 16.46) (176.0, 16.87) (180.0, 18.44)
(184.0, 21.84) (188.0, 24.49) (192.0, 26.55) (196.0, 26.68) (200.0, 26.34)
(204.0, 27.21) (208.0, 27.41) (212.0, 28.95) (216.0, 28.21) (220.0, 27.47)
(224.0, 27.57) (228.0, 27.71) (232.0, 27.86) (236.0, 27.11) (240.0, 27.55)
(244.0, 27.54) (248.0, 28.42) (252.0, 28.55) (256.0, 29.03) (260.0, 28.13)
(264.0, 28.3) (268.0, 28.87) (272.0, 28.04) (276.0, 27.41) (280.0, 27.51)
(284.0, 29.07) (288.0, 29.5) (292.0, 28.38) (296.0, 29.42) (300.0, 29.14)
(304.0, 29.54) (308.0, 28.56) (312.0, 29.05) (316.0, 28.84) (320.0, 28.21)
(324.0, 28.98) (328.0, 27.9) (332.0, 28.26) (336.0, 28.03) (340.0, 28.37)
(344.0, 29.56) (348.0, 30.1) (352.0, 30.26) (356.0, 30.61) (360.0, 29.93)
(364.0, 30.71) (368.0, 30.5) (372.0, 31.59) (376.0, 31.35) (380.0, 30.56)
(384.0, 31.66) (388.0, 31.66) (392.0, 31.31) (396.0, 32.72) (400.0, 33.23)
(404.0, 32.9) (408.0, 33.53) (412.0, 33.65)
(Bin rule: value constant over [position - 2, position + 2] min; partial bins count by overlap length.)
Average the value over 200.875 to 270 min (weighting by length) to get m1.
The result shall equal 28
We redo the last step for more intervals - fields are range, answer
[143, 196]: 22.5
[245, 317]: 28.6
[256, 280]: 28.2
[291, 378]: 29.4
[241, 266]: 28.3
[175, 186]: 19.2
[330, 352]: 29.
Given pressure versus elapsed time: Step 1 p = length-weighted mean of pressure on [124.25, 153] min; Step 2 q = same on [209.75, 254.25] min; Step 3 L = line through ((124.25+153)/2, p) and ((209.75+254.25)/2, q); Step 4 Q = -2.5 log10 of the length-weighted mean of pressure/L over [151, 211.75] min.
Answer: 0.20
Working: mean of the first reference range 27.7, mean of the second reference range 27.9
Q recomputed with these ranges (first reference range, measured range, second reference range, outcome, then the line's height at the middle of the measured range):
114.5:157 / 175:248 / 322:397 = 0.10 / 28.5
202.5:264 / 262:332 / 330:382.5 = 0.01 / 29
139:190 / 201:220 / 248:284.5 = -0.11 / 25.1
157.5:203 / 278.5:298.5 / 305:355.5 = -0.07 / 27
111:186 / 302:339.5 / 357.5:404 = 0.04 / 29.7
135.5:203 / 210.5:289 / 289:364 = -0.07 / 26.4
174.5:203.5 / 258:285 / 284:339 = -0.05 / 27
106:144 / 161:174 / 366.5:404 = 0.47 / 28.8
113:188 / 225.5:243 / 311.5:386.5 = -0.03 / 26.7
